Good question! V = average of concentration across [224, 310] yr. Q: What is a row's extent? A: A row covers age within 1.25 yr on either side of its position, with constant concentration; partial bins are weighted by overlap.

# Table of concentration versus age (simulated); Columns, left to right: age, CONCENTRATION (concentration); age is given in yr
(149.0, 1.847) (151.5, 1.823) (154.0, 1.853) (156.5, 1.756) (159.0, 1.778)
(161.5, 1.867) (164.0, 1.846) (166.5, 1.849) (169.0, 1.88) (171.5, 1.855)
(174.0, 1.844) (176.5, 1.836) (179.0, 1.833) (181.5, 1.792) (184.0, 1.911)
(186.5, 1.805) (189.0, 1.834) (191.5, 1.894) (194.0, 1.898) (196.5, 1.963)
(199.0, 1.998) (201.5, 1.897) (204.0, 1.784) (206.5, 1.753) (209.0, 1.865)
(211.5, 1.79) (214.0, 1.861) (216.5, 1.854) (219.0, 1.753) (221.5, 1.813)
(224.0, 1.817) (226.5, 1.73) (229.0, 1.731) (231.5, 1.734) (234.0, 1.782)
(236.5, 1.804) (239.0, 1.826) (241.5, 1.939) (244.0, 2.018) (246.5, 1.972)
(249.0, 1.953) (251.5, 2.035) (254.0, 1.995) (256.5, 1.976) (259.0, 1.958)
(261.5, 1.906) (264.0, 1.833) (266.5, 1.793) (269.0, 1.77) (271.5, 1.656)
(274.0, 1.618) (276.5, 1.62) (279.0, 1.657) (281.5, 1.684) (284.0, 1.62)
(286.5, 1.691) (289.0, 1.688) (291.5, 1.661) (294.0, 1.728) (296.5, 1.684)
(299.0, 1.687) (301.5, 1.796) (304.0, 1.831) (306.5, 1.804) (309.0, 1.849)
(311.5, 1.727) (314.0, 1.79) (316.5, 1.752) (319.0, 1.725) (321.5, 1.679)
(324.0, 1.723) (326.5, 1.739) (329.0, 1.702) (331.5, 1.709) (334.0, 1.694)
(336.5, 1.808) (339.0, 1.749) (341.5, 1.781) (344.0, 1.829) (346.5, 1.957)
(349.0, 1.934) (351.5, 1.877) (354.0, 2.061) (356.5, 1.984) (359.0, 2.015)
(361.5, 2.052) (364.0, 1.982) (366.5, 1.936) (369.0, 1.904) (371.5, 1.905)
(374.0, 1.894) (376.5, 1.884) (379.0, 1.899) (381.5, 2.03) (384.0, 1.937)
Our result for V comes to 1.8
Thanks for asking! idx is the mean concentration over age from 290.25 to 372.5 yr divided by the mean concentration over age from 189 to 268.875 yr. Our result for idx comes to 0.97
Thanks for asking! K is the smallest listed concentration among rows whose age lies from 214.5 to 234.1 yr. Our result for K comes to 1.73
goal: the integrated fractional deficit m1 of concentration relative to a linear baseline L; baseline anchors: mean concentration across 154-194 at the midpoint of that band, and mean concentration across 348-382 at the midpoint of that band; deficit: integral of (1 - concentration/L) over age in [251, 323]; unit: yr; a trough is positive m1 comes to 5.42 yr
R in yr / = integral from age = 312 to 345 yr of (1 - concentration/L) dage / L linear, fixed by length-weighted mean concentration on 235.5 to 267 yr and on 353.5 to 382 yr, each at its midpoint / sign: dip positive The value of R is 3.5 yr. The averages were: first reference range 1.93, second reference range 1.96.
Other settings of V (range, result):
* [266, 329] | 1.72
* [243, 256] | 1.99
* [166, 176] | 1.86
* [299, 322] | 1.77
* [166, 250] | 1.85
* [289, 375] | 1.82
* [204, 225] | 1.81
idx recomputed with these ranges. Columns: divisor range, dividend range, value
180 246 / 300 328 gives 0.96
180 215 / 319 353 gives 0.96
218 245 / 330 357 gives 1.02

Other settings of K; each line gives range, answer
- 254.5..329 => 1.618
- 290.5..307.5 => 1.661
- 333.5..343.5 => 1.694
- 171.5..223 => 1.753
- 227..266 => 1.731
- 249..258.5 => 1.953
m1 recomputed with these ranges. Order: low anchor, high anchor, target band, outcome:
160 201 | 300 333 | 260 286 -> 1.1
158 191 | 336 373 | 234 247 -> -0.2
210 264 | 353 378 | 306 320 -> 1.1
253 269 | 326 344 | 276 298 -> 2.1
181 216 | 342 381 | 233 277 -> 0.6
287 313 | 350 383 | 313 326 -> 0.5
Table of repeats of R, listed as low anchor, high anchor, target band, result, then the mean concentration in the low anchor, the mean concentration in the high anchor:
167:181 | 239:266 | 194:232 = 1.4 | 1.85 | 1.95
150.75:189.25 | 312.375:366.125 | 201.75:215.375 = 0.1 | 1.84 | 1.84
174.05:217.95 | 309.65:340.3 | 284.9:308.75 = 0.4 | 1.86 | 1.74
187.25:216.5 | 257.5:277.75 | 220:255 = -1.0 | 1.87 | 1.77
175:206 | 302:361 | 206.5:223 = 0.4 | 1.87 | 1.82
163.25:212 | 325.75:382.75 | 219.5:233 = 0.7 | 1.86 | 1.88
